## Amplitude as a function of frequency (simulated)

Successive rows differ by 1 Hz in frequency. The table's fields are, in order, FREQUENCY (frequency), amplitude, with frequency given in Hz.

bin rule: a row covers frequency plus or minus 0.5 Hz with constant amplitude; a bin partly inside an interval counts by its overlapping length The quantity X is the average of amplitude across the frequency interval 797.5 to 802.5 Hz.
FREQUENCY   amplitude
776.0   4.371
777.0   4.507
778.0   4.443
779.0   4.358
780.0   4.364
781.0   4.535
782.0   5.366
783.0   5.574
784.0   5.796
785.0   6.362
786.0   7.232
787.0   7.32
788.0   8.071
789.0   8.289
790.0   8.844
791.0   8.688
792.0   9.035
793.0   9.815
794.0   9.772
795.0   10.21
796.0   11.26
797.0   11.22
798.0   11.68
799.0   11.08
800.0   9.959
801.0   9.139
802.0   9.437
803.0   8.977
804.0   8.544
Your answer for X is 10.3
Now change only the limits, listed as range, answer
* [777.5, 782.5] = 4.61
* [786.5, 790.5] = 8.13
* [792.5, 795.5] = 9.93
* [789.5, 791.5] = 8.77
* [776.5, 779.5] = 4.44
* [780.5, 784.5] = 5.32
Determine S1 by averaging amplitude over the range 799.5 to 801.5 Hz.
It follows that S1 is 9.55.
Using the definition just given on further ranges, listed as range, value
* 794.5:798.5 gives 11.1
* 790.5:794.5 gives 9.33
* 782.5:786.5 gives 6.24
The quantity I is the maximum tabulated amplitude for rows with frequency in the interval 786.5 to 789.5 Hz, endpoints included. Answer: 8.289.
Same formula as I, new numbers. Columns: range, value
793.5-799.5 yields 11.68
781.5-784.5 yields 5.796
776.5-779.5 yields 4.507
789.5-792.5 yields 9.035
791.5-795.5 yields 10.21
